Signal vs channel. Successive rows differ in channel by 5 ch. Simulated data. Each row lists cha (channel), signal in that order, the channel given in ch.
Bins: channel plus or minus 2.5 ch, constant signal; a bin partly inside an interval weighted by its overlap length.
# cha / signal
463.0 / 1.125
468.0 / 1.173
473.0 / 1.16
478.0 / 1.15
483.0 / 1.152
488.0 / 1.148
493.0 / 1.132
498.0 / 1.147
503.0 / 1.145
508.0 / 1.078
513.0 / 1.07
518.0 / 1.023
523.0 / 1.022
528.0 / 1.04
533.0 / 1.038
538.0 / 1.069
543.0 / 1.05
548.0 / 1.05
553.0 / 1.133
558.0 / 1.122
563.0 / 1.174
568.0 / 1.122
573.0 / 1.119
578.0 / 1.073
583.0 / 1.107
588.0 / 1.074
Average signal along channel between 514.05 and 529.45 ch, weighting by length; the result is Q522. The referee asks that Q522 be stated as 1.03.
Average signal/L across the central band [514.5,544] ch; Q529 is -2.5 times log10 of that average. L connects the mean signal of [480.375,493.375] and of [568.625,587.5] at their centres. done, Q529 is 0.08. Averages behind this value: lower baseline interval 1.15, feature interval 1.04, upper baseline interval 1.1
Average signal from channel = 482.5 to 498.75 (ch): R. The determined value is 1.14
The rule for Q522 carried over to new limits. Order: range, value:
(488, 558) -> 1.08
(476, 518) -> 1.12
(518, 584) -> 1.08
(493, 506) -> 1.14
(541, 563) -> 1.1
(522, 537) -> 1.04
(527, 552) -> 1.05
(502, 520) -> 1.08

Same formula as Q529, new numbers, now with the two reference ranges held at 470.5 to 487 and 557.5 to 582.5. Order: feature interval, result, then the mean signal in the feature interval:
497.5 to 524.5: 0.06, 1.08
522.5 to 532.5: 0.10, 1.03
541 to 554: 0.06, 1.07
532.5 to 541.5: 0.08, 1.06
